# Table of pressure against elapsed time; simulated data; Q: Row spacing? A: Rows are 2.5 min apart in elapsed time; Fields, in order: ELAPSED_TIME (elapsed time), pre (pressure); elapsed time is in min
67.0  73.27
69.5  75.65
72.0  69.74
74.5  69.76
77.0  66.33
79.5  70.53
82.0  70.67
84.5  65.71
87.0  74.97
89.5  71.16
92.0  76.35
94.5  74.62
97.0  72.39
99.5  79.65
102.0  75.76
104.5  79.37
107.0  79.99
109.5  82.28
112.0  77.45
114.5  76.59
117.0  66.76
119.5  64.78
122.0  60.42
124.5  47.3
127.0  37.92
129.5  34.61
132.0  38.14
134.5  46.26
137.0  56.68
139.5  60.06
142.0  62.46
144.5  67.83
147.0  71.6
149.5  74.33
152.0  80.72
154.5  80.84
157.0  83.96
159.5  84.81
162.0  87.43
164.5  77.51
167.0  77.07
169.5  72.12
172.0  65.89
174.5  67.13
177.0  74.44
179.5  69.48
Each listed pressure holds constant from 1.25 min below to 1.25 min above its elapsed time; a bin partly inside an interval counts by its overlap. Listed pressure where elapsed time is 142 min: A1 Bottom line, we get 62.46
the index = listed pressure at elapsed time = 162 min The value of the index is 87.43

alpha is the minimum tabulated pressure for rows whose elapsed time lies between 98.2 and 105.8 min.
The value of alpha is 75.76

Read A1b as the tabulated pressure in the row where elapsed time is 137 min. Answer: 56.68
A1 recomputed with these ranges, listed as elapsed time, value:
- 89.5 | 71.16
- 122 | 60.42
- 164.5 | 77.51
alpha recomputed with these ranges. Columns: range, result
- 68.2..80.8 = 66.33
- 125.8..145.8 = 34.61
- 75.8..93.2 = 65.71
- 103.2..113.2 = 77.45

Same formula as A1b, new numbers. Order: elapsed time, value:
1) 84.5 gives 65.71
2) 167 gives 77.07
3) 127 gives 37.92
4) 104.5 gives 79.37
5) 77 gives 66.33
